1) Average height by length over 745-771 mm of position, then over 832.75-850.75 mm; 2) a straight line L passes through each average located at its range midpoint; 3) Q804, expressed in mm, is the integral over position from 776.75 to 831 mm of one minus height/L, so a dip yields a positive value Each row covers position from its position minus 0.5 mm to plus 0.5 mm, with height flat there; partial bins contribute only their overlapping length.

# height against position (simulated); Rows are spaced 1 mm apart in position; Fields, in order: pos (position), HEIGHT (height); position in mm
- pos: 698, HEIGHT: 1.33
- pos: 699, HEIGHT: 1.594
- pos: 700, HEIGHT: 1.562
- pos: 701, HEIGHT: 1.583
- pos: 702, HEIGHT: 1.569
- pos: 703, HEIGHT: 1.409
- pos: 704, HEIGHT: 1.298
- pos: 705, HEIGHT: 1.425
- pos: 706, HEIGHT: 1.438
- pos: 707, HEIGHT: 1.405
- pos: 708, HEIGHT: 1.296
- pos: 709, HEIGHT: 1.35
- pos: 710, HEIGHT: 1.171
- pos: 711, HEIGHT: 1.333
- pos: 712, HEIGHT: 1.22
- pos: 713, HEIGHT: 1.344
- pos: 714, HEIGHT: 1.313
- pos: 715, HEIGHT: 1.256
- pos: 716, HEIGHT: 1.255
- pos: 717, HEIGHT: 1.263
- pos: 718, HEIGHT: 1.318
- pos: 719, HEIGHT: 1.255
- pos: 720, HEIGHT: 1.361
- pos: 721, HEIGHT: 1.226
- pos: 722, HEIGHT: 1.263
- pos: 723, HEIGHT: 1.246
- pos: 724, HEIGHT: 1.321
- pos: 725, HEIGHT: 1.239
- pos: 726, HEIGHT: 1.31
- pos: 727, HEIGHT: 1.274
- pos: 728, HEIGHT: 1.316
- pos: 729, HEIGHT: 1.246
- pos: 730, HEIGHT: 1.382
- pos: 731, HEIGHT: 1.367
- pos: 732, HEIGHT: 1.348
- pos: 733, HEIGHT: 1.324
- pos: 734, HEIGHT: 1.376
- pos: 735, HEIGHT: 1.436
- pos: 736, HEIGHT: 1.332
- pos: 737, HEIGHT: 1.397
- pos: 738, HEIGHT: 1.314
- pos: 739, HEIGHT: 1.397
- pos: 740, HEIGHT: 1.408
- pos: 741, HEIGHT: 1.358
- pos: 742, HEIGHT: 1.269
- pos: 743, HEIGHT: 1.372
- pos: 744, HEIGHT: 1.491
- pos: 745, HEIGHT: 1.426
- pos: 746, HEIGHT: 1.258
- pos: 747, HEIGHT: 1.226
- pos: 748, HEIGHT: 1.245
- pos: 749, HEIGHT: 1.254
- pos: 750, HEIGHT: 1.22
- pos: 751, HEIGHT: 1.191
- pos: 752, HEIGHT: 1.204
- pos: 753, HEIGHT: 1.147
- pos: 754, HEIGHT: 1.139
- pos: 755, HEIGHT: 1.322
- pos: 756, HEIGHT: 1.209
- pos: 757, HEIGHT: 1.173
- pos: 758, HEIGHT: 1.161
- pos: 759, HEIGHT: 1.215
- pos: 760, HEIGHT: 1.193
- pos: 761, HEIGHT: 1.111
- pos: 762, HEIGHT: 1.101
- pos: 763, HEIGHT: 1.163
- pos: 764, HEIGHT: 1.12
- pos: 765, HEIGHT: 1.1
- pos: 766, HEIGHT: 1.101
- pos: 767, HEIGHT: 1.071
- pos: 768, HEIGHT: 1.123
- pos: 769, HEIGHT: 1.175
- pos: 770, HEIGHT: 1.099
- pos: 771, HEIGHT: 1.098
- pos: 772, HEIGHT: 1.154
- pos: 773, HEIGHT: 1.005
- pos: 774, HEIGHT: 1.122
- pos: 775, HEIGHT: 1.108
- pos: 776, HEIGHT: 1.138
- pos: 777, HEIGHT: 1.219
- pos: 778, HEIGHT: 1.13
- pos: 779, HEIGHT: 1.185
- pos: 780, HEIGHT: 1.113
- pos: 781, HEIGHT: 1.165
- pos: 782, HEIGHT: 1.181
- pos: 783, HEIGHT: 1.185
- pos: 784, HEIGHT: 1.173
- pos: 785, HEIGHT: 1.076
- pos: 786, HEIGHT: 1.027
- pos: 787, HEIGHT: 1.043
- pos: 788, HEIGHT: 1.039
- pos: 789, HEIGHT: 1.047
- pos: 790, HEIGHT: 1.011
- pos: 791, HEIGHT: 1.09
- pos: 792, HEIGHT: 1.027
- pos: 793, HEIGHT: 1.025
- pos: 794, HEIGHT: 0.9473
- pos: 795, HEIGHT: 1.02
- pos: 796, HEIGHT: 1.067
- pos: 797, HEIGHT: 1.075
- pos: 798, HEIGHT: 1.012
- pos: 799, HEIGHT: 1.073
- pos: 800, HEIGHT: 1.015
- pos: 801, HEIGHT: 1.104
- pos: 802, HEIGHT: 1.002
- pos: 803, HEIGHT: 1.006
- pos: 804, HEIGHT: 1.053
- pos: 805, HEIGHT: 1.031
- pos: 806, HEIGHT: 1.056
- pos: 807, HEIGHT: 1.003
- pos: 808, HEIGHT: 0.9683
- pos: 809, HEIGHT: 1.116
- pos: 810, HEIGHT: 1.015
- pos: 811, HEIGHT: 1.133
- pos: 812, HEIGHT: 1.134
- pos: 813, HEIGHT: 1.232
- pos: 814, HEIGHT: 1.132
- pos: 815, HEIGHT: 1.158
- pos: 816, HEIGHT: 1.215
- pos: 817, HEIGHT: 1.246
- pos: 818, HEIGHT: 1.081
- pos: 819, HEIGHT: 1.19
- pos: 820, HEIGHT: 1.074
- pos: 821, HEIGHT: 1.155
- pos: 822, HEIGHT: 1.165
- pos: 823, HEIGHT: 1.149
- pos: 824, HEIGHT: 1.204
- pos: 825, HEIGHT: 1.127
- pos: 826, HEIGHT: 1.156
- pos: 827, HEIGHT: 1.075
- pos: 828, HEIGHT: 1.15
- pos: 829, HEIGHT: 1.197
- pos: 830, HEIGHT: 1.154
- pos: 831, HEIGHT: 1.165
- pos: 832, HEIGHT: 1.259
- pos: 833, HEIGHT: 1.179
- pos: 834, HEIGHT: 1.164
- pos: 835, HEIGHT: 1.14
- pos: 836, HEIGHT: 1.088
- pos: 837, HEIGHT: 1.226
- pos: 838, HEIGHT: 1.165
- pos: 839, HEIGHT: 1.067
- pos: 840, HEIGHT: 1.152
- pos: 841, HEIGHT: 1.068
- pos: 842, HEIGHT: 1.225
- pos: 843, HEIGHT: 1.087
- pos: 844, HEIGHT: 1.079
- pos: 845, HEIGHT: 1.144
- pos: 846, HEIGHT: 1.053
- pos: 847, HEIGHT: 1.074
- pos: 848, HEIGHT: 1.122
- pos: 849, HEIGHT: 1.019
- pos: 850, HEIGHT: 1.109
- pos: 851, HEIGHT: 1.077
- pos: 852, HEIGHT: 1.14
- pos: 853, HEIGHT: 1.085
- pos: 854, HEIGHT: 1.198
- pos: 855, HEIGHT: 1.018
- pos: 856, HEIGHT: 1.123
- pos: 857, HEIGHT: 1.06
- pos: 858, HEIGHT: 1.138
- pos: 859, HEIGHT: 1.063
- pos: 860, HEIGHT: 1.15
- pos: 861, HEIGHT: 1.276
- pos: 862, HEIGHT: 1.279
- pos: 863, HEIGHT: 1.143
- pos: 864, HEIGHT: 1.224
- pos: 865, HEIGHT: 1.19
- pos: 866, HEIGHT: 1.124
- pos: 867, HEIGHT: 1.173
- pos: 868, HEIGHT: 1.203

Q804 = 2.1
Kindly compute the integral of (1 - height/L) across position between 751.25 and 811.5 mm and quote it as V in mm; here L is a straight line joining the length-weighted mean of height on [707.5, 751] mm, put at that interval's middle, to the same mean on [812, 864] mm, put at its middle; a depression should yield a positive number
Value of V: 6.36 mm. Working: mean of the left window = 1.31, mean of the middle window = 1.1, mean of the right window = 1.14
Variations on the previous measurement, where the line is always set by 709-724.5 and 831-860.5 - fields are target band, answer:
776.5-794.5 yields 1.52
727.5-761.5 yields -1.20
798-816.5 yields 1.41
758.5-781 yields 1.55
